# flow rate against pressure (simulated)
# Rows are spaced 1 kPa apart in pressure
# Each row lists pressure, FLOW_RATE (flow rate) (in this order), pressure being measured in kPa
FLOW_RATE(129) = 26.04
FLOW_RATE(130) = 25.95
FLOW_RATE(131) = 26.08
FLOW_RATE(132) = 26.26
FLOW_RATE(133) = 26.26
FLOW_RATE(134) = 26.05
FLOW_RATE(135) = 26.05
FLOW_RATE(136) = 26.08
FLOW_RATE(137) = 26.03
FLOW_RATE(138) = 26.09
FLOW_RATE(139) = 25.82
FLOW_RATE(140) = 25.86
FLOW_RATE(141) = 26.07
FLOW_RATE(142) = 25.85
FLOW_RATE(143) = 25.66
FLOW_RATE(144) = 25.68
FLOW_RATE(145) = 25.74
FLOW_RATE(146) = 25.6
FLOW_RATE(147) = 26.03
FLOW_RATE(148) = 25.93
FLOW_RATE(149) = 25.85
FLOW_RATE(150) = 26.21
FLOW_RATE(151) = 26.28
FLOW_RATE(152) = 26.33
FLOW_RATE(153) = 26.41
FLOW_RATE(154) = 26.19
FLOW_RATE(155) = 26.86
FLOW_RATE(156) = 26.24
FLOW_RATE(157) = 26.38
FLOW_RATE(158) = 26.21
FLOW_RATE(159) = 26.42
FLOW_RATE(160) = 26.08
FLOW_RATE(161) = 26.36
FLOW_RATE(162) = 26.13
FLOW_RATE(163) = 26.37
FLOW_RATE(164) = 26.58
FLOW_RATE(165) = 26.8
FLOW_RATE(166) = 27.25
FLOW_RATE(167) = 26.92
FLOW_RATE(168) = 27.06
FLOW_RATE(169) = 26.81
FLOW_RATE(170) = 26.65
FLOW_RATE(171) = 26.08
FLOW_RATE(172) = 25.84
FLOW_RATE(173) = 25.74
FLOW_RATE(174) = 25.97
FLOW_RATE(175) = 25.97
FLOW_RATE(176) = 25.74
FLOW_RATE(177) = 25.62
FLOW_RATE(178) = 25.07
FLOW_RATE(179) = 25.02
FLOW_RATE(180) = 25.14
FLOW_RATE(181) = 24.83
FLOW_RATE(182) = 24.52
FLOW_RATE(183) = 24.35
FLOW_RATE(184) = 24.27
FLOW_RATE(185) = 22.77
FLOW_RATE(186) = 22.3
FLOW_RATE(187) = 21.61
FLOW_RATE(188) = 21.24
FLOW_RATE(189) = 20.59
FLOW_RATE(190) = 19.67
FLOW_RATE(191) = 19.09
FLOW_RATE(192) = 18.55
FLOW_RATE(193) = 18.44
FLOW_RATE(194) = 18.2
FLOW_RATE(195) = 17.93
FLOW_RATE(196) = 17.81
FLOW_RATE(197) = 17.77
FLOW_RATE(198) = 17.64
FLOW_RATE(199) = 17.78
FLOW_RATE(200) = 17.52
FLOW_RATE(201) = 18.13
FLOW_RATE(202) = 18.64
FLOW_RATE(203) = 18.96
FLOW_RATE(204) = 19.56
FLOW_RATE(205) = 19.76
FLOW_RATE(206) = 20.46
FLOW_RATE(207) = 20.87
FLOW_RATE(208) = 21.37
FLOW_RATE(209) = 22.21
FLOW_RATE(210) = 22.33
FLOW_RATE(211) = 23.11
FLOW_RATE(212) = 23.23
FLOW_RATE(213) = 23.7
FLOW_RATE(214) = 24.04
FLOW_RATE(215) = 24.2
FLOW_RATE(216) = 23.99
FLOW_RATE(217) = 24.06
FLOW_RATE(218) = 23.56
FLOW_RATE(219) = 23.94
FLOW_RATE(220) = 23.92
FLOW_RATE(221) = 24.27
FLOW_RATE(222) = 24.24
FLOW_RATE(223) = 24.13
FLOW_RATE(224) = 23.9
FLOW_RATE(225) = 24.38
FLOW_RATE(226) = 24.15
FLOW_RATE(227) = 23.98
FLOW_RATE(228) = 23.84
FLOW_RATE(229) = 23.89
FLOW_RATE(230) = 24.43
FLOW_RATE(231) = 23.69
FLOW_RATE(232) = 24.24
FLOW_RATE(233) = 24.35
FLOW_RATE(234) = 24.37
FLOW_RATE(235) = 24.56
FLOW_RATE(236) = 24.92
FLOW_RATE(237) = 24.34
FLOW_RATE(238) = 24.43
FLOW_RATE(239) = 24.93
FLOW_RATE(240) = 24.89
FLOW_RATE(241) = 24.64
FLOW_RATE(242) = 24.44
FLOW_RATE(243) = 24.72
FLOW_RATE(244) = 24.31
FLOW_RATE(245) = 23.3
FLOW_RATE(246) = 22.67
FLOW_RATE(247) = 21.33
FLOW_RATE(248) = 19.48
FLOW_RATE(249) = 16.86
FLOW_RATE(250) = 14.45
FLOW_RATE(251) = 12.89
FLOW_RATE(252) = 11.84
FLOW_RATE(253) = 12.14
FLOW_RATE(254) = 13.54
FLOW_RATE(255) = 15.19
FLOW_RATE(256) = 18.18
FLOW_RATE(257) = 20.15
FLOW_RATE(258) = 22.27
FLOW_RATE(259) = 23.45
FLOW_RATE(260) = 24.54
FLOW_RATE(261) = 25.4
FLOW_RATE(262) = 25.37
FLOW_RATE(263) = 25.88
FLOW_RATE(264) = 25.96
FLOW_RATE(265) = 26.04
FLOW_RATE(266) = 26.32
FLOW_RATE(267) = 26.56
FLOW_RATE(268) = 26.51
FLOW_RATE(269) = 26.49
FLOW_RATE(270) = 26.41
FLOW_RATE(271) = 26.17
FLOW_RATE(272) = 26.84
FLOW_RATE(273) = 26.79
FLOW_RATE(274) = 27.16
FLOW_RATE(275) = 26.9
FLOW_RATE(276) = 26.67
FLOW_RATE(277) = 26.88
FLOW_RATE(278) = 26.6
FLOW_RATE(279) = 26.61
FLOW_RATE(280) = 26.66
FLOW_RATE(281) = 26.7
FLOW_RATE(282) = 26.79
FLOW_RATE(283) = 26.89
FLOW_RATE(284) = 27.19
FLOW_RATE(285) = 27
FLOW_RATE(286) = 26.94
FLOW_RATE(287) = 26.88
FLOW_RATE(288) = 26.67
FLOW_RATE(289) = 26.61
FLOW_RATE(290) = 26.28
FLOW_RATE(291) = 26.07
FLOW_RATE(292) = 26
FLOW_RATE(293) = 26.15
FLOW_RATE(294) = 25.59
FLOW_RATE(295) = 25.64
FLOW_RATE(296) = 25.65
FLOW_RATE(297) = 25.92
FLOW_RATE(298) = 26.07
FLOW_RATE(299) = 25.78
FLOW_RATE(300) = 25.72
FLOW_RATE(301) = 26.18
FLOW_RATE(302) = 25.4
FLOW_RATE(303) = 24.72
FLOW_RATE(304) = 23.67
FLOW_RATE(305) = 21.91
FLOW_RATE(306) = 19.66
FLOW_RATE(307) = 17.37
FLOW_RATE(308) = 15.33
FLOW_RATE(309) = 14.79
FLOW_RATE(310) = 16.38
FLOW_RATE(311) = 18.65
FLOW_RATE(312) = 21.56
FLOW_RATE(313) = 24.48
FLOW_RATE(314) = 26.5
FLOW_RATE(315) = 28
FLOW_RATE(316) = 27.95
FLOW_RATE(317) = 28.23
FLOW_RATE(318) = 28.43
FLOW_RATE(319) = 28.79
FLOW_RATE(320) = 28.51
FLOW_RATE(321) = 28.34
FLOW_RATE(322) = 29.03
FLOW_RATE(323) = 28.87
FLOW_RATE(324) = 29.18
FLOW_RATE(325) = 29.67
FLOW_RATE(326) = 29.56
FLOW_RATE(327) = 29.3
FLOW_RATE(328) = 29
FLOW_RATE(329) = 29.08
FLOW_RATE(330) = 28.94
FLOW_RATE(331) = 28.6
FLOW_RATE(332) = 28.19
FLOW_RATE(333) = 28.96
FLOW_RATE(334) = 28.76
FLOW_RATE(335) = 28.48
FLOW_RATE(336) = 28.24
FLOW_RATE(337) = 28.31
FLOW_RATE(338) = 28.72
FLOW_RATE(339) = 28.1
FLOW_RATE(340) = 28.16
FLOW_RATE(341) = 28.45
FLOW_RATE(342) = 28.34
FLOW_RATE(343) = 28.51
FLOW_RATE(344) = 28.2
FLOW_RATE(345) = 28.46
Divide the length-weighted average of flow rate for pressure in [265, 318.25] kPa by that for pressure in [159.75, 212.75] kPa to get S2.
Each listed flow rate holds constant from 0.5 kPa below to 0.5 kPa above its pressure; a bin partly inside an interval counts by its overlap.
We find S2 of 1.1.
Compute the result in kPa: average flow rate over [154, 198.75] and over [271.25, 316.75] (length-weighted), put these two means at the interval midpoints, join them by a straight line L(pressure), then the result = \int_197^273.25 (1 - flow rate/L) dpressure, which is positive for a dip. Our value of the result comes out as 6.1 kPa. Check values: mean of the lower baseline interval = 23.9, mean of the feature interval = 22.5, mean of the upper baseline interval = 24.9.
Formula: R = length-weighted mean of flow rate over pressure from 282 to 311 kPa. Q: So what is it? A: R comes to 24.2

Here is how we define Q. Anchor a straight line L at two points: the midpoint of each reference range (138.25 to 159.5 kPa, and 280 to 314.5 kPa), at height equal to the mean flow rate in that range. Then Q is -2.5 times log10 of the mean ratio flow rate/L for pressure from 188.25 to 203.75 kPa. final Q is 0.35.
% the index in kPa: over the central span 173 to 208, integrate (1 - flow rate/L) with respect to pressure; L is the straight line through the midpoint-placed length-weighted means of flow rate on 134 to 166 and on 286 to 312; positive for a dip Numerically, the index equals 5.7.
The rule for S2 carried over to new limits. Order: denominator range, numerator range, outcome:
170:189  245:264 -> 0.80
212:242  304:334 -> 1.06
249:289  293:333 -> 1.07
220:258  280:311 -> 1.12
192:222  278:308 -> 1.21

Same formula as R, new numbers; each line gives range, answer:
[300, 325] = 24.4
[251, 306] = 24.6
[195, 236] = 22.3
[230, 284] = 23.5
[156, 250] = 23.2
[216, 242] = 24.2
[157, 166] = 26.4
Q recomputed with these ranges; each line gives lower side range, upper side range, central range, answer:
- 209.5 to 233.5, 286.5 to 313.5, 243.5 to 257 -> 0.332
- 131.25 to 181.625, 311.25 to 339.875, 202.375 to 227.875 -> 0.171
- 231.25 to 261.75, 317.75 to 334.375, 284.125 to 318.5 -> 0.088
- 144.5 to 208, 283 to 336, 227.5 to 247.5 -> 0.024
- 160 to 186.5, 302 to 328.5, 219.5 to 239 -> 0.049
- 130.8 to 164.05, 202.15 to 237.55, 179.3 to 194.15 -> 0.128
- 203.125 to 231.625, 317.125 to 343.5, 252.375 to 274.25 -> 0.091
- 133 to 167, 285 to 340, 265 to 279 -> -0.022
